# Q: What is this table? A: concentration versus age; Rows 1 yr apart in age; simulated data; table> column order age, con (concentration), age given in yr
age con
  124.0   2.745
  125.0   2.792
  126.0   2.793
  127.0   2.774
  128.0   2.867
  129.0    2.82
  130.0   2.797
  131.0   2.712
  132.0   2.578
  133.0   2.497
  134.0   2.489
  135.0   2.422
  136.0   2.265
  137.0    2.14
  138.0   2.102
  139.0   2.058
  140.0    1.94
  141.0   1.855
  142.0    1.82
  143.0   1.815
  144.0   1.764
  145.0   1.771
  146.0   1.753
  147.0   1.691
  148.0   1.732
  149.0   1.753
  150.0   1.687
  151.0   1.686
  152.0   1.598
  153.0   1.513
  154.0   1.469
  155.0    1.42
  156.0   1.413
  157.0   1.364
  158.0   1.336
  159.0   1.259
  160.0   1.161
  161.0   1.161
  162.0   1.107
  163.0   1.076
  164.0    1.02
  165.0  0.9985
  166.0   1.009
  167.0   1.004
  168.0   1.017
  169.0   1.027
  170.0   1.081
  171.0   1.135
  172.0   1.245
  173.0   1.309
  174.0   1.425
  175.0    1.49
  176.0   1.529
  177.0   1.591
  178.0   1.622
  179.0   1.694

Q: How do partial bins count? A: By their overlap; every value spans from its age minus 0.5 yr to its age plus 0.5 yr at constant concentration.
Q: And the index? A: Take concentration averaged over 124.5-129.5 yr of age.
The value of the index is 2.81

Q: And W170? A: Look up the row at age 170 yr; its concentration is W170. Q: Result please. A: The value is 1.081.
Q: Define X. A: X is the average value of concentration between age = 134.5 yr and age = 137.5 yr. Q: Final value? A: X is 2.28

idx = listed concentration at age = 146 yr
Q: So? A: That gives 1.753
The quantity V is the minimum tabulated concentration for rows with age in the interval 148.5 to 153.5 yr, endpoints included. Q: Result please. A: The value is 1.513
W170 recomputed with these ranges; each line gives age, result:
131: 2.712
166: 1.009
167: 1.004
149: 1.753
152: 1.598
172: 1.245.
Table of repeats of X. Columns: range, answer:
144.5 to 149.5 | 1.74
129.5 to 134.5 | 2.61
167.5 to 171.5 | 1.06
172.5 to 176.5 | 1.44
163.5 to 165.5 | 1.01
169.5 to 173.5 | 1.19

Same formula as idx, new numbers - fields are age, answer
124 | 2.745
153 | 1.513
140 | 1.94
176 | 1.529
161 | 1.161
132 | 2.578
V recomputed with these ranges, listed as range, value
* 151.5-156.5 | 1.413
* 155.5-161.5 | 1.161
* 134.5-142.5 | 1.82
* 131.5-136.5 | 2.265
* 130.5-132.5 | 2.578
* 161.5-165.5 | 0.9985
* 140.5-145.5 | 1.764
